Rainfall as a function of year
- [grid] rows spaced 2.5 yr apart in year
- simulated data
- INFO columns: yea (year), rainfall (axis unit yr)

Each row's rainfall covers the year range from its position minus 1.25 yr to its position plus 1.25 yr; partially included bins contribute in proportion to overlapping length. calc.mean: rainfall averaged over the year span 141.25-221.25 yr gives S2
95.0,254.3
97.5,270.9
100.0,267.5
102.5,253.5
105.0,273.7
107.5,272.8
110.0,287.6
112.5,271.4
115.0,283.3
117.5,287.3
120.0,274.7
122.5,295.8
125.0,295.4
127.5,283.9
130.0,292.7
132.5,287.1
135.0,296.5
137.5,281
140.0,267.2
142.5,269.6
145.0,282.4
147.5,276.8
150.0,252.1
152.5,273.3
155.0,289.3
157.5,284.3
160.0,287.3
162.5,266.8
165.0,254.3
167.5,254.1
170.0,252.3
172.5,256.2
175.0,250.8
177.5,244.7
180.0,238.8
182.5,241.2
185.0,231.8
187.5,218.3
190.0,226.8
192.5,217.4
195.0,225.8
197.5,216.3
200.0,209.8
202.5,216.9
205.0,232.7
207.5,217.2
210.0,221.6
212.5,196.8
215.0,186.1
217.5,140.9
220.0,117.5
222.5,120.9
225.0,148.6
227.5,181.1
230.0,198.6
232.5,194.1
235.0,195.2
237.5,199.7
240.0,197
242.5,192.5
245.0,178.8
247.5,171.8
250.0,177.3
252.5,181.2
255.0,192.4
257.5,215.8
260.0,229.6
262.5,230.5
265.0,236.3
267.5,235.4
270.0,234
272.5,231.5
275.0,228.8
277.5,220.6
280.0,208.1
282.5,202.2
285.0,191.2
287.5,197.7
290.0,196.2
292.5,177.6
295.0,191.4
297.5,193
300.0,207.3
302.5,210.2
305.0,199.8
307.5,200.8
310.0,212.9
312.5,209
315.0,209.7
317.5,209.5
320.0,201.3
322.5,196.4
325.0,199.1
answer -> 236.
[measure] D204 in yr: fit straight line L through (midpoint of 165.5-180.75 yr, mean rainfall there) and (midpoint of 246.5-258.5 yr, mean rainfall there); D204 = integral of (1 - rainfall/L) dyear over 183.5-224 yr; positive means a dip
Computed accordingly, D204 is 4.85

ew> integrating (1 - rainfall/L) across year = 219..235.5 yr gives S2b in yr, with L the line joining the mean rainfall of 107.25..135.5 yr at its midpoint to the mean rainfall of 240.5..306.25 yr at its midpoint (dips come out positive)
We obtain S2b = 4.6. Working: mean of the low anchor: 286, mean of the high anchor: 205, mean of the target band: 164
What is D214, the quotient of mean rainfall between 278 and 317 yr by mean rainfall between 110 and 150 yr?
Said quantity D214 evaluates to 0.7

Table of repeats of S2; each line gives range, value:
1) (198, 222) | 192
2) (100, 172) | 276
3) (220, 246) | 178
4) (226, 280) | 206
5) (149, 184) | 260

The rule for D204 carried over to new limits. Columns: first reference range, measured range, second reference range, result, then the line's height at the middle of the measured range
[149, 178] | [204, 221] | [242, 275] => 3.5 yr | 236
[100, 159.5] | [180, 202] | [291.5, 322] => 2.5 yr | 253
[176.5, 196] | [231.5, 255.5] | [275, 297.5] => 2.8 yr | 213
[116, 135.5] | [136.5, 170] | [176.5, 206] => -1.1 yr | 263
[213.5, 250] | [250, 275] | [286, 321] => -4.5 yr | 185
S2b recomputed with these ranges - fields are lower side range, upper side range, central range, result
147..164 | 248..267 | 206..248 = 8.8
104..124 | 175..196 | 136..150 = -0.7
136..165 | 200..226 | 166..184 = -0.8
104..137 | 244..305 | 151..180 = -0.2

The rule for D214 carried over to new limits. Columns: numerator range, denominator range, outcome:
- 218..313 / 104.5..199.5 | 0.75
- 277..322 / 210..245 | 1.14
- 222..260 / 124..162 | 0.66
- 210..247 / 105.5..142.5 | 0.62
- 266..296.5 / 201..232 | 1.15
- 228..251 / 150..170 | 0.70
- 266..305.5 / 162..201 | 0.88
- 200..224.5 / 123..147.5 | 0.65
